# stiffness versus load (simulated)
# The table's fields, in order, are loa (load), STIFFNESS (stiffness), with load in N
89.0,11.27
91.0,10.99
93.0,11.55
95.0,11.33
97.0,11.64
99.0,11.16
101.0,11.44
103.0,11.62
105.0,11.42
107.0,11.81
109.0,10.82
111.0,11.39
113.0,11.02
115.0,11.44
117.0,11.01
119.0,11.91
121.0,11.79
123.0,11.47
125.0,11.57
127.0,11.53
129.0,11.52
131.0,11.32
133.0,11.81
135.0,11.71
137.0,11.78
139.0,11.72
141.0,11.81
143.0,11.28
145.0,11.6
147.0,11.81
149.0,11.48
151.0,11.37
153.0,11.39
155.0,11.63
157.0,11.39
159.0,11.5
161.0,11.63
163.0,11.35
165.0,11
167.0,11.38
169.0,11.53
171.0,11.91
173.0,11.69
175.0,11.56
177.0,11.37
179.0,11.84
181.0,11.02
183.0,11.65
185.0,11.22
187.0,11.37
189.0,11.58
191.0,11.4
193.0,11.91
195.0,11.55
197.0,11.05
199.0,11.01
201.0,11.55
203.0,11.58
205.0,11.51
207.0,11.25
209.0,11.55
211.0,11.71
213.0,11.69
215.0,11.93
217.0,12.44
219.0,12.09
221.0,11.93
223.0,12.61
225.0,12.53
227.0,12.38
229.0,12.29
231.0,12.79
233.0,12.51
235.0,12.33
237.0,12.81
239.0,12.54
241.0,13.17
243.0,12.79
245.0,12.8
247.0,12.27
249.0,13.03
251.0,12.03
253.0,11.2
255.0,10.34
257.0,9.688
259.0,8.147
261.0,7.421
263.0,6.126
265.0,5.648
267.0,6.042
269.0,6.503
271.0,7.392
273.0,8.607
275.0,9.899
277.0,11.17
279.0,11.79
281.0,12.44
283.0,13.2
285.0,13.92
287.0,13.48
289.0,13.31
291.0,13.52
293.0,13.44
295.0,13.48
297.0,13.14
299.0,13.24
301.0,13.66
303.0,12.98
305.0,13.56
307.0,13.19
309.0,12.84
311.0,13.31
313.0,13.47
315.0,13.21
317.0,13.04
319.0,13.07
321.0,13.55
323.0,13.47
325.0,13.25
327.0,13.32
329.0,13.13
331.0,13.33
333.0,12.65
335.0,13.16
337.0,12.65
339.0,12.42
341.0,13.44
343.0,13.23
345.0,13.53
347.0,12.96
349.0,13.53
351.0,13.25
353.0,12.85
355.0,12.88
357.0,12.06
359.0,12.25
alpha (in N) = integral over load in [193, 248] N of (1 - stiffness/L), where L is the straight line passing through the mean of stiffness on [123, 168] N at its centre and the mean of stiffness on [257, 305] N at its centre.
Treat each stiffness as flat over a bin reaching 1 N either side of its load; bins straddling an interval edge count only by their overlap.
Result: -4.70 N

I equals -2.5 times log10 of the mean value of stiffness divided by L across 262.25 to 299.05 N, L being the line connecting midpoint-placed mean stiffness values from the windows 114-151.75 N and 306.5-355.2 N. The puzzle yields 0.18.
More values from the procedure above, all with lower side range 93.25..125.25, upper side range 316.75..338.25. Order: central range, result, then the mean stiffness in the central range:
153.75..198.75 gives 0.045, 11.5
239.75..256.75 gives 0.037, 12.1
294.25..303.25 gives -0.034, 13.3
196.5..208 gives 0.076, 11.3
